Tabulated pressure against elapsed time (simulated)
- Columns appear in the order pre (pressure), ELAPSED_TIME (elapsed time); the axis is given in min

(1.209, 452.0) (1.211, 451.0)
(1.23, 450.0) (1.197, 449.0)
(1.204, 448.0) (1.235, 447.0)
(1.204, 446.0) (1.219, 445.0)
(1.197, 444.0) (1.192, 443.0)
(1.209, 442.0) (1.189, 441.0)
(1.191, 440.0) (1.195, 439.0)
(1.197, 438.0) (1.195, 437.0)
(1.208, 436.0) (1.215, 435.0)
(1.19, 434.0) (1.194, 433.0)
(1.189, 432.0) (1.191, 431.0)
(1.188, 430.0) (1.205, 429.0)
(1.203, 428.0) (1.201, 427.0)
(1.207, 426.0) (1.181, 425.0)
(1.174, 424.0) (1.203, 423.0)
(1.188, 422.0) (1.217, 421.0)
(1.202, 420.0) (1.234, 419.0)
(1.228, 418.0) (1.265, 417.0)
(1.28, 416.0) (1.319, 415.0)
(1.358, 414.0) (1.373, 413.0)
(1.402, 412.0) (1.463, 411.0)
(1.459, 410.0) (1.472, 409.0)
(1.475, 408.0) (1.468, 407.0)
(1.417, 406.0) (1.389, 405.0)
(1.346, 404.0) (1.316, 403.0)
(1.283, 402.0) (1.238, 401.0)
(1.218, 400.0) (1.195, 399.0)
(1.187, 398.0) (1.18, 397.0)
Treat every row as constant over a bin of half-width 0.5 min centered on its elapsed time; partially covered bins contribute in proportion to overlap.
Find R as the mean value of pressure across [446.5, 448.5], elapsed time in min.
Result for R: 1.22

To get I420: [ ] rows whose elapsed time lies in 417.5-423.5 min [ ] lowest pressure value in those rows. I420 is 1.188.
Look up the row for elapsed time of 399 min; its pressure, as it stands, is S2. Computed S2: 1.195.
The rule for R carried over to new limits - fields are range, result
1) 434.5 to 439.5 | 1.2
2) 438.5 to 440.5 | 1.19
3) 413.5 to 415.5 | 1.34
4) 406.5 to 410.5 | 1.47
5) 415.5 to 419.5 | 1.25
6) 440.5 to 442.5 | 1.2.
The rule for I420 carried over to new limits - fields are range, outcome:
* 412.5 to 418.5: 1.228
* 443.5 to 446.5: 1.197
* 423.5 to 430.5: 1.174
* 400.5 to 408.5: 1.238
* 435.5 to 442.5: 1.189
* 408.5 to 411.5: 1.459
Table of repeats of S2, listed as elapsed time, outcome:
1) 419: 1.234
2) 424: 1.174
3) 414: 1.358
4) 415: 1.319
